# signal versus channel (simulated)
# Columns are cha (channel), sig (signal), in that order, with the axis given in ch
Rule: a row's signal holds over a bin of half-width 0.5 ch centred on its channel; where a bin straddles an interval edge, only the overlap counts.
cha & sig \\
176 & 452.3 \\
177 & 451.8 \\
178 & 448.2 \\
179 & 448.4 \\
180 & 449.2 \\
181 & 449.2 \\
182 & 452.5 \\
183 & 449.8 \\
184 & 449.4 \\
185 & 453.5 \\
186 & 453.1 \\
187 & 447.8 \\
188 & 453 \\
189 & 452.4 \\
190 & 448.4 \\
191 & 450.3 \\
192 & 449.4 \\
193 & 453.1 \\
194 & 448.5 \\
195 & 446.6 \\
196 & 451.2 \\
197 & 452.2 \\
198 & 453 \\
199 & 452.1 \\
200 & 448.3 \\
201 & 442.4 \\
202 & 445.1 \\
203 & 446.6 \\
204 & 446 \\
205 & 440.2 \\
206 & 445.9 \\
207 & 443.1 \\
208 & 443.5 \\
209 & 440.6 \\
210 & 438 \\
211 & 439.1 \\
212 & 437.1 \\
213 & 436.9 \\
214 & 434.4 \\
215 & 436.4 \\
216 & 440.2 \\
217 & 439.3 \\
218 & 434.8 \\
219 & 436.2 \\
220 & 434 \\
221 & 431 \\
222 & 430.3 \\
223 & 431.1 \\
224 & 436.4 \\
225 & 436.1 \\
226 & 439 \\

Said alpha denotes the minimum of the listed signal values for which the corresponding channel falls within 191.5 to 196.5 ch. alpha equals 446.6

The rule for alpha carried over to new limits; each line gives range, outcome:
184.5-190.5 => 447.8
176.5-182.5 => 448.2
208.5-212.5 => 437.1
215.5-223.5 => 430.3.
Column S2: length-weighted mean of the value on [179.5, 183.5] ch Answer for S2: 450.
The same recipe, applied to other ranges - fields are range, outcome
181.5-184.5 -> 451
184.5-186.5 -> 453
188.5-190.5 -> 450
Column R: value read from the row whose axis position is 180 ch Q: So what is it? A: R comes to 449.2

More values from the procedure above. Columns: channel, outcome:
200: 448.3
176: 452.3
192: 449.4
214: 434.4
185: 453.5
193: 453.1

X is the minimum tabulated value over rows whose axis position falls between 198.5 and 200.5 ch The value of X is 448.3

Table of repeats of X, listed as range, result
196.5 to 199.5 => 452.1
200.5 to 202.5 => 442.4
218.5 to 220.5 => 434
